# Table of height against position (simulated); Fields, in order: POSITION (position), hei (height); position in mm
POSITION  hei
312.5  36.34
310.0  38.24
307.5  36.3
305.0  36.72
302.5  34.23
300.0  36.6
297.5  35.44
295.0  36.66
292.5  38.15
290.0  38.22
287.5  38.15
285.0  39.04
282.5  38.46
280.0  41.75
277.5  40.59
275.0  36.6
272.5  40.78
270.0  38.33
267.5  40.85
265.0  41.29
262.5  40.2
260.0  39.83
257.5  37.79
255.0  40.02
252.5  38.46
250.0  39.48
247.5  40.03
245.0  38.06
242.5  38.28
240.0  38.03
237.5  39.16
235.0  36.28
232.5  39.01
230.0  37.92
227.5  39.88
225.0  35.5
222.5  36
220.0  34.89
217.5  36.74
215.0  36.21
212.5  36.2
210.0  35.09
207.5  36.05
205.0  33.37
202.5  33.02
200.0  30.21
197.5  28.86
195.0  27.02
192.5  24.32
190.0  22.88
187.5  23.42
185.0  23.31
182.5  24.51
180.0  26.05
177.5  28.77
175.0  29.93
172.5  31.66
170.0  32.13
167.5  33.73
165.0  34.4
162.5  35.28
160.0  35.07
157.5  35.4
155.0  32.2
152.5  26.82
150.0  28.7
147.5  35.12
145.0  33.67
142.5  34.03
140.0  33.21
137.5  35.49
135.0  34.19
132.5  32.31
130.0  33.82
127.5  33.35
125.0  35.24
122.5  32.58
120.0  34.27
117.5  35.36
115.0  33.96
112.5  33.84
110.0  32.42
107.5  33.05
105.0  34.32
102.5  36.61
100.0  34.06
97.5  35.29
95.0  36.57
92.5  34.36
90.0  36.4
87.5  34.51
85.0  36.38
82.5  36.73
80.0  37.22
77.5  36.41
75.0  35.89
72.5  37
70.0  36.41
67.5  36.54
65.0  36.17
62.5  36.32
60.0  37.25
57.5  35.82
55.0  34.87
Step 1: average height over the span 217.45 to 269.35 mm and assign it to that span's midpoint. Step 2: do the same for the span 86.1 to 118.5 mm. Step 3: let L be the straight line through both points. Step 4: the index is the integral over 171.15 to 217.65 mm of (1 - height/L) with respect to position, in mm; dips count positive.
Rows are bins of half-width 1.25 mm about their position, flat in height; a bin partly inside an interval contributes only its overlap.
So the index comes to 9.4 mm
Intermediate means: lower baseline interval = 34.7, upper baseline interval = 38.5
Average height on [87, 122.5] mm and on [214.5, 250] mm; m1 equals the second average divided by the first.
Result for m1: 1.09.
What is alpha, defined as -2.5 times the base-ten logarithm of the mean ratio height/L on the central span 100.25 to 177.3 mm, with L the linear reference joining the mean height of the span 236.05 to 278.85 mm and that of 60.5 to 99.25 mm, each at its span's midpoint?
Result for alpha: 0.12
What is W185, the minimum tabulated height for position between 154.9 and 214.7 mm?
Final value 22.88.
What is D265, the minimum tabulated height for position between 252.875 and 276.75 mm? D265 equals 36.6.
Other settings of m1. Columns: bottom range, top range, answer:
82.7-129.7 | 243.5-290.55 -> 1.14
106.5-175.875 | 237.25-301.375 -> 1.17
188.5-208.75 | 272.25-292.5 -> 1.33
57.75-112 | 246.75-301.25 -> 1.09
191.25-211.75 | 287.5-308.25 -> 1.18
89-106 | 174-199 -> 0.73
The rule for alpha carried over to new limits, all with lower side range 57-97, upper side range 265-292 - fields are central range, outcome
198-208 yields 0.171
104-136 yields 0.097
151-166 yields 0.135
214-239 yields 0.039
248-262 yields -0.007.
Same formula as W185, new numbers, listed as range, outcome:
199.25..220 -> 30.21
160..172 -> 32.13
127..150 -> 28.7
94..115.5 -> 32.42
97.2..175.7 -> 26.82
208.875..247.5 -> 34.89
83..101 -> 34.06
